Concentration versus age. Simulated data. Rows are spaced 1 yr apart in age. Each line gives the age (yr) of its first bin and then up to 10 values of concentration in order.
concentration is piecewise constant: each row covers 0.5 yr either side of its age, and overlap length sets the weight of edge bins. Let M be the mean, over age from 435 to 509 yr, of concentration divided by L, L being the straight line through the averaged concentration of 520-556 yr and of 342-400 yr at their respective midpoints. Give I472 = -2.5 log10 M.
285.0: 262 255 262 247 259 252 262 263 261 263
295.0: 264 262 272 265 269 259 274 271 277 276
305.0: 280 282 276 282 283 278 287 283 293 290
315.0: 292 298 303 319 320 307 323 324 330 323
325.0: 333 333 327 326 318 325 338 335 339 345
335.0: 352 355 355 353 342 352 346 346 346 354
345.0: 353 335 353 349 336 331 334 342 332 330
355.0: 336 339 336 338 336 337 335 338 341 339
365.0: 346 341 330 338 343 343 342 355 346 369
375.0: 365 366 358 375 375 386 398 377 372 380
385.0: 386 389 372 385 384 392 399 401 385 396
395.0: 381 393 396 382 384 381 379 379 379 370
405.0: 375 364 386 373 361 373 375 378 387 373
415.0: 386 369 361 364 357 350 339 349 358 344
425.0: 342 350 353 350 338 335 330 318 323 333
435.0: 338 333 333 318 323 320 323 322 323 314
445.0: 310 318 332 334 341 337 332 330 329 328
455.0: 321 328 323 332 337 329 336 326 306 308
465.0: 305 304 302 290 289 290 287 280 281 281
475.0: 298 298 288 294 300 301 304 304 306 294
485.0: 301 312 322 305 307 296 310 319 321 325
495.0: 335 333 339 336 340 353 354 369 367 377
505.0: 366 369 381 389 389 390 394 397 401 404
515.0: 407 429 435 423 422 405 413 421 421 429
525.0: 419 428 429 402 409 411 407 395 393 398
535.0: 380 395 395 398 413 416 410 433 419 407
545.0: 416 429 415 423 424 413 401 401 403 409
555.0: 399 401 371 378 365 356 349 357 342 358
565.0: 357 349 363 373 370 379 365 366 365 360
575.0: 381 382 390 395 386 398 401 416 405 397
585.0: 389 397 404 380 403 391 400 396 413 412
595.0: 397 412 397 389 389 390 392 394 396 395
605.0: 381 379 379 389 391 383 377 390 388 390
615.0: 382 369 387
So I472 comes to 0.21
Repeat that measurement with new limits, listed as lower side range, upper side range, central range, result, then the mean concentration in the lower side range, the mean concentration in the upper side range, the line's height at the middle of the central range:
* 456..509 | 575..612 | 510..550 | -0.17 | 320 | 394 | 352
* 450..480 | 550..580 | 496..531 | -0.15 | 309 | 376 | 341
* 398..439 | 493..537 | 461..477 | 0.25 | 357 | 389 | 374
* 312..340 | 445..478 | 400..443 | -0.12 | 326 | 313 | 317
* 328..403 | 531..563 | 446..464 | 0.15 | 357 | 398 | 377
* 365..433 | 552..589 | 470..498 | 0.22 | 367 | 380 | 373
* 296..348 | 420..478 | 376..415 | -0.20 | 314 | 322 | 318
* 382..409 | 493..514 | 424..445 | 0.14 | 383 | 365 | 376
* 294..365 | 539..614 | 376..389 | -0.14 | 318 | 390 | 333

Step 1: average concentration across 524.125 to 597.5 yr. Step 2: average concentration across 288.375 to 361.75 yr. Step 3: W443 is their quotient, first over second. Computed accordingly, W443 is 1.3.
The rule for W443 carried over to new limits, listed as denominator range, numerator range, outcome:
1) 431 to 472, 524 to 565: 1.25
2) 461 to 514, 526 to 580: 1.20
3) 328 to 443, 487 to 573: 1.08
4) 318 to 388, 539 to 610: 1.13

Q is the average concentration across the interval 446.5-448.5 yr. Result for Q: 333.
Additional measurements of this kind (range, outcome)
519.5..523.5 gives 415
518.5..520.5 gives 414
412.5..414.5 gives 380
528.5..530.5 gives 410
